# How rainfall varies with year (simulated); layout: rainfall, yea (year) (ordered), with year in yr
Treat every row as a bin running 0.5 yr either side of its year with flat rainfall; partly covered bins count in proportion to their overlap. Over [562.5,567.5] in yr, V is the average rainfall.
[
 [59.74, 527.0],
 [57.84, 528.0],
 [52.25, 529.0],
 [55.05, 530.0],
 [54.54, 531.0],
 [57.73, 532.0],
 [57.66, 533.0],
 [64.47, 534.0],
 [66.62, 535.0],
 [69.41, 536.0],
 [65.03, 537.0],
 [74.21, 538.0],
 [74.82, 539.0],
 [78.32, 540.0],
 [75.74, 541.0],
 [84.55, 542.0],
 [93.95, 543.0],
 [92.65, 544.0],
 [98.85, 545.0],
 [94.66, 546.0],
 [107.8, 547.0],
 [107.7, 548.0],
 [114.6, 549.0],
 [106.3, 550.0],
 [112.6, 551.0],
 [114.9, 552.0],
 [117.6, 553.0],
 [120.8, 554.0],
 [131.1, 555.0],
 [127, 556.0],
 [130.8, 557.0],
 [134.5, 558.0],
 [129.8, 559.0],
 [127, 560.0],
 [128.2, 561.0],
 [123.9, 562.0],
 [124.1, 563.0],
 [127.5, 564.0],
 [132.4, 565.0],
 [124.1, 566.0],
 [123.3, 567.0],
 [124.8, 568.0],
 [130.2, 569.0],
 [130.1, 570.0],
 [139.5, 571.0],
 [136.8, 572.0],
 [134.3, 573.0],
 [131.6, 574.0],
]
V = 126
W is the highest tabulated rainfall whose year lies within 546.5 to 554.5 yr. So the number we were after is 120.8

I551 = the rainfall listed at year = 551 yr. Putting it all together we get 112.6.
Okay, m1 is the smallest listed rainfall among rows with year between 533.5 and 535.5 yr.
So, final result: 64.47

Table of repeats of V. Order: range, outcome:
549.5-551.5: 109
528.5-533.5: 55.4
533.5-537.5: 66.4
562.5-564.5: 126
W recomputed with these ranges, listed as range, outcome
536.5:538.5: 74.21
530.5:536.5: 69.41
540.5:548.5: 107.8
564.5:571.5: 139.5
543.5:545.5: 98.85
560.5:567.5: 132.4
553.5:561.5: 134.5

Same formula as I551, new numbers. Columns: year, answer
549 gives 114.6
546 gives 94.66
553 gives 117.6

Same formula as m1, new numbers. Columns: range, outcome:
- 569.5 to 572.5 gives 130.1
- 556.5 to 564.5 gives 123.9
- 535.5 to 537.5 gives 65.03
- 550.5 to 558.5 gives 112.6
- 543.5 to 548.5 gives 92.65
